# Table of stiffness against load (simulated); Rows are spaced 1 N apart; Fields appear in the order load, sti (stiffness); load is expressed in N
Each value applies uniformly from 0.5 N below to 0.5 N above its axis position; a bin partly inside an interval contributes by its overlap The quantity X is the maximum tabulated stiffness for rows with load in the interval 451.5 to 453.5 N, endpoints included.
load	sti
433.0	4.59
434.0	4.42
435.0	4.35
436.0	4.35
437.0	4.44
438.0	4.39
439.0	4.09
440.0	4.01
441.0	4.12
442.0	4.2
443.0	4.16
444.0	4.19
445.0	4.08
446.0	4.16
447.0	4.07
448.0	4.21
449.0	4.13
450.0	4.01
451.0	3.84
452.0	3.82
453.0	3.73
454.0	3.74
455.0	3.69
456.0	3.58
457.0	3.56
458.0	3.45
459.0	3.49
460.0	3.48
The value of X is 3.82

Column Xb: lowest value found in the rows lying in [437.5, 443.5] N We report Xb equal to 4.01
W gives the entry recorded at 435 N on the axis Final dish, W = 4.35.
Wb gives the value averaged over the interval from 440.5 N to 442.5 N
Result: 4.16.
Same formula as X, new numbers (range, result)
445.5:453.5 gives 4.21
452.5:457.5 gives 3.74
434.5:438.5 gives 4.44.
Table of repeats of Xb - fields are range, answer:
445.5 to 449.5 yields 4.07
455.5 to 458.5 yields 3.45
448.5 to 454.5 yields 3.73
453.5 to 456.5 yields 3.58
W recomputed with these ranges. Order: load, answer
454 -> 3.74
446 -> 4.16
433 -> 4.59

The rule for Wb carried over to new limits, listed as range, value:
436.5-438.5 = 4.42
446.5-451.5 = 4.05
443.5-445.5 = 4.13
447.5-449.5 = 4.17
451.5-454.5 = 3.76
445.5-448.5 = 4.15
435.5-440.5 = 4.26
